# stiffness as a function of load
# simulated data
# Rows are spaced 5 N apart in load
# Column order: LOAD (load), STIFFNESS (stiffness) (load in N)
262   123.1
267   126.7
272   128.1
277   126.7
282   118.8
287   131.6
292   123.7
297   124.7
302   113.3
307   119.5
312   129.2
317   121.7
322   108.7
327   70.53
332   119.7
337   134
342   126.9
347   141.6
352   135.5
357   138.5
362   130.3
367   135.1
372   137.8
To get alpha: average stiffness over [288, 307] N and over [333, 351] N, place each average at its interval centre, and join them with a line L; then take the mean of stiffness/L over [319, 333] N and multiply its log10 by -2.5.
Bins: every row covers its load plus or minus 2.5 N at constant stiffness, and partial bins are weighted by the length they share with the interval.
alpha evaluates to 0.29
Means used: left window 121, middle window 98.3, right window 133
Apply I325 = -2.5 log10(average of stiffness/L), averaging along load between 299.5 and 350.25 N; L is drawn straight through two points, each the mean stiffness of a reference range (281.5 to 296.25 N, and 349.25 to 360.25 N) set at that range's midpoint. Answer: 0.112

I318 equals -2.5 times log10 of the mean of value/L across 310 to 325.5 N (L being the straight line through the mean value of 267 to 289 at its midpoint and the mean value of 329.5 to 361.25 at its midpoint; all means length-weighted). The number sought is 0.12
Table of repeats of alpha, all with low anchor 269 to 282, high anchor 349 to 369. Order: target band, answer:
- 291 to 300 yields 0.04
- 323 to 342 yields 0.19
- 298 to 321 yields 0.08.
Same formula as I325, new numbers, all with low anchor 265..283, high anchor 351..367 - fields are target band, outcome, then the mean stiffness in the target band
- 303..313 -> 0.063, 122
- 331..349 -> 0.013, 131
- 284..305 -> 0.040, 123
